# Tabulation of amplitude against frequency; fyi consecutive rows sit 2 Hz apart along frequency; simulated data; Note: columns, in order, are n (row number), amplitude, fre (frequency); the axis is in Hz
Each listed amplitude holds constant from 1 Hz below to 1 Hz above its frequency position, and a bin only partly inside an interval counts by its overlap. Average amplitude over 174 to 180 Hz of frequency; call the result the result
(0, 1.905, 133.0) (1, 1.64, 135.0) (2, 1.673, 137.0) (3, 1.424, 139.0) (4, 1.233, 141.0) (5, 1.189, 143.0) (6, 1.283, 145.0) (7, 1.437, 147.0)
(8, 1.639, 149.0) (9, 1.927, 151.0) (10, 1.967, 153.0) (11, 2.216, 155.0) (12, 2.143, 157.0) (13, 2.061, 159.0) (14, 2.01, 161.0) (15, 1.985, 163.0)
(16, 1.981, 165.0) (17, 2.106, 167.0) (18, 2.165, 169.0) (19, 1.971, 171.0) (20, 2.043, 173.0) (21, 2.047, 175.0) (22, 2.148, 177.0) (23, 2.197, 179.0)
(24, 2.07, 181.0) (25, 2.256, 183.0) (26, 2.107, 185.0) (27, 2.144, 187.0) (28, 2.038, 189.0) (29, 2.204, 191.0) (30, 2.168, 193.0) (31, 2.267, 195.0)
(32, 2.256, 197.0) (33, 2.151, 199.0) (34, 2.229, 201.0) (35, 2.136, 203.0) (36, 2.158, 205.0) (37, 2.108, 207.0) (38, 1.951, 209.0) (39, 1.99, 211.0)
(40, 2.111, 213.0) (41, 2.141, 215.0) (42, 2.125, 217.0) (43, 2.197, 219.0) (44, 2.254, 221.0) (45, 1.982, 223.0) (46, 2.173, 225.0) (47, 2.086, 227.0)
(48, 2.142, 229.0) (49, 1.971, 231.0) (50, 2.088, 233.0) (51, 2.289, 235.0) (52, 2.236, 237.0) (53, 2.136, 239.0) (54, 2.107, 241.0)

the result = 2.13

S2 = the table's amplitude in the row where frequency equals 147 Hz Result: 1.437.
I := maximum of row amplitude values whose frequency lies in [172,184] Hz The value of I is 2.256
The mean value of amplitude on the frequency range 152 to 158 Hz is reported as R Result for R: 2.11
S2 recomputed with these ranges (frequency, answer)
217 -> 2.125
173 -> 2.043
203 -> 2.136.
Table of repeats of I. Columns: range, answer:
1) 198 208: 2.229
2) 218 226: 2.254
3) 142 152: 1.927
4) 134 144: 1.673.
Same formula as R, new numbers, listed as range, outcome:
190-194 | 2.19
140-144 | 1.21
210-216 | 2.08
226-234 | 2.07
